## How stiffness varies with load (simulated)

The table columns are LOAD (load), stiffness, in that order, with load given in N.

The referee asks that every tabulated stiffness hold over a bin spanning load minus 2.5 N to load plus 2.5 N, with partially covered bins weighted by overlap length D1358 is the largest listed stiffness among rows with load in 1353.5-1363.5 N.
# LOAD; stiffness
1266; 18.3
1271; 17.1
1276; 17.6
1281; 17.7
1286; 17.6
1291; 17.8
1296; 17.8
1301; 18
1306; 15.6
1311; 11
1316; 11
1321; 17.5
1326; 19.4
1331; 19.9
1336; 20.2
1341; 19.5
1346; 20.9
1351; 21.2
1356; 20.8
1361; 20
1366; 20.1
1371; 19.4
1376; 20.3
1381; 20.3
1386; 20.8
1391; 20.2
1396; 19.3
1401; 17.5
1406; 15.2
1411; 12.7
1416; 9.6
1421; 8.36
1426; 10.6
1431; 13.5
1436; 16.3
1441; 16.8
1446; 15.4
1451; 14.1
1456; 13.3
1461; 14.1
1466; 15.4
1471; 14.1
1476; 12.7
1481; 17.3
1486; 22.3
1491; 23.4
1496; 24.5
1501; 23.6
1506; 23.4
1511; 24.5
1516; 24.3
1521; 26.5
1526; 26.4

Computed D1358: 20.8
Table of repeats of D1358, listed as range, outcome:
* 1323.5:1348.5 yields 20.9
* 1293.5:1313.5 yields 18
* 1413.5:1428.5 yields 10.6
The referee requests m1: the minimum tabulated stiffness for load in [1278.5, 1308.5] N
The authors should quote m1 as 15.6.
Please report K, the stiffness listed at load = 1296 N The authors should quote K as 17.8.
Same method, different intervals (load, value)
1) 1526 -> 26.4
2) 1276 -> 17.6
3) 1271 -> 17.1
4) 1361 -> 20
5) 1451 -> 14.1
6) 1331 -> 19.9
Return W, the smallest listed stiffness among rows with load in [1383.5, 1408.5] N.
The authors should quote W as 15.2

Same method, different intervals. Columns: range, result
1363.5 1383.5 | 19.4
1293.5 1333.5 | 11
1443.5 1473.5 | 13.3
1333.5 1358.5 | 19.5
